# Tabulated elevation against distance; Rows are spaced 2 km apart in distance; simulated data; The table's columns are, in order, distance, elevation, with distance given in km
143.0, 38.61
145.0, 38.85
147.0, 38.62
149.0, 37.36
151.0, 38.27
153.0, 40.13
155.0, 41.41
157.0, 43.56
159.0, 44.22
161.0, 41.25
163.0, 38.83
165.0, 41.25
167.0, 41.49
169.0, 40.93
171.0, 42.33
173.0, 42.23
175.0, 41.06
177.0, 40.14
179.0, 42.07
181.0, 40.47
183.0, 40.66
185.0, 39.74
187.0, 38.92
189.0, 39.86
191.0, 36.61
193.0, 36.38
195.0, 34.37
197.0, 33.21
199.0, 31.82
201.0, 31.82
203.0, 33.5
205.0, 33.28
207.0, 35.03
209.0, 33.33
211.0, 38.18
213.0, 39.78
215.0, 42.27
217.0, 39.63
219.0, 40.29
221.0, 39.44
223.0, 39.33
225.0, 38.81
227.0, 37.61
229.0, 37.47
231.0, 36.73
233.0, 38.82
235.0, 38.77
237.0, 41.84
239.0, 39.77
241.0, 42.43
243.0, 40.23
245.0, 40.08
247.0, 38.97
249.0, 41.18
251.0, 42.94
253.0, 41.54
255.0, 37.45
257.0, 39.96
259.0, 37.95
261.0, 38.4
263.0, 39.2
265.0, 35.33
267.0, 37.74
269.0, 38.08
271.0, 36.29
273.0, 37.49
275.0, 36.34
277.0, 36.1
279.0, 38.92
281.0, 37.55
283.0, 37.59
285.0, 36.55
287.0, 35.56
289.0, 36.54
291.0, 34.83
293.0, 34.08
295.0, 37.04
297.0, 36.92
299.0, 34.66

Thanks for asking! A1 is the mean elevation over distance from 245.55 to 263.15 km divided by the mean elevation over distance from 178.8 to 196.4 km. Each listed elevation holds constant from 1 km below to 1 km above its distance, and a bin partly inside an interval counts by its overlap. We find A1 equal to 1.03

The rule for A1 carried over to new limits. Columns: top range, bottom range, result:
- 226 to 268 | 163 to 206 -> 1.03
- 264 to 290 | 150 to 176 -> 0.89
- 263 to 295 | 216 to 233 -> 0.95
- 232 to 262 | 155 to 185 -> 0.97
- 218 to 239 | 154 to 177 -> 0.94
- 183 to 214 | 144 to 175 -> 0.88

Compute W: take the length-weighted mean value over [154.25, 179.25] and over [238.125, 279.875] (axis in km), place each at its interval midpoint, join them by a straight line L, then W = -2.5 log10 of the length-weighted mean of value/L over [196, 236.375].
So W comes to 0.09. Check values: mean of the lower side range 41.6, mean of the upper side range 38.9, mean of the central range 37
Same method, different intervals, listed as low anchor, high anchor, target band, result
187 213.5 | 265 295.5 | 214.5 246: -0.109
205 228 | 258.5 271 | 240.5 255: -0.079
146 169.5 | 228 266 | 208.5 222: 0.018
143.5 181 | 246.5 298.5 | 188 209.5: 0.153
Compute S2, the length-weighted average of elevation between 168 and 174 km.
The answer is 41.8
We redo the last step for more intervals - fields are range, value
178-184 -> 41.1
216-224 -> 39.7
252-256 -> 39.5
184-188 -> 39.3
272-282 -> 37.3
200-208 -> 33.4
